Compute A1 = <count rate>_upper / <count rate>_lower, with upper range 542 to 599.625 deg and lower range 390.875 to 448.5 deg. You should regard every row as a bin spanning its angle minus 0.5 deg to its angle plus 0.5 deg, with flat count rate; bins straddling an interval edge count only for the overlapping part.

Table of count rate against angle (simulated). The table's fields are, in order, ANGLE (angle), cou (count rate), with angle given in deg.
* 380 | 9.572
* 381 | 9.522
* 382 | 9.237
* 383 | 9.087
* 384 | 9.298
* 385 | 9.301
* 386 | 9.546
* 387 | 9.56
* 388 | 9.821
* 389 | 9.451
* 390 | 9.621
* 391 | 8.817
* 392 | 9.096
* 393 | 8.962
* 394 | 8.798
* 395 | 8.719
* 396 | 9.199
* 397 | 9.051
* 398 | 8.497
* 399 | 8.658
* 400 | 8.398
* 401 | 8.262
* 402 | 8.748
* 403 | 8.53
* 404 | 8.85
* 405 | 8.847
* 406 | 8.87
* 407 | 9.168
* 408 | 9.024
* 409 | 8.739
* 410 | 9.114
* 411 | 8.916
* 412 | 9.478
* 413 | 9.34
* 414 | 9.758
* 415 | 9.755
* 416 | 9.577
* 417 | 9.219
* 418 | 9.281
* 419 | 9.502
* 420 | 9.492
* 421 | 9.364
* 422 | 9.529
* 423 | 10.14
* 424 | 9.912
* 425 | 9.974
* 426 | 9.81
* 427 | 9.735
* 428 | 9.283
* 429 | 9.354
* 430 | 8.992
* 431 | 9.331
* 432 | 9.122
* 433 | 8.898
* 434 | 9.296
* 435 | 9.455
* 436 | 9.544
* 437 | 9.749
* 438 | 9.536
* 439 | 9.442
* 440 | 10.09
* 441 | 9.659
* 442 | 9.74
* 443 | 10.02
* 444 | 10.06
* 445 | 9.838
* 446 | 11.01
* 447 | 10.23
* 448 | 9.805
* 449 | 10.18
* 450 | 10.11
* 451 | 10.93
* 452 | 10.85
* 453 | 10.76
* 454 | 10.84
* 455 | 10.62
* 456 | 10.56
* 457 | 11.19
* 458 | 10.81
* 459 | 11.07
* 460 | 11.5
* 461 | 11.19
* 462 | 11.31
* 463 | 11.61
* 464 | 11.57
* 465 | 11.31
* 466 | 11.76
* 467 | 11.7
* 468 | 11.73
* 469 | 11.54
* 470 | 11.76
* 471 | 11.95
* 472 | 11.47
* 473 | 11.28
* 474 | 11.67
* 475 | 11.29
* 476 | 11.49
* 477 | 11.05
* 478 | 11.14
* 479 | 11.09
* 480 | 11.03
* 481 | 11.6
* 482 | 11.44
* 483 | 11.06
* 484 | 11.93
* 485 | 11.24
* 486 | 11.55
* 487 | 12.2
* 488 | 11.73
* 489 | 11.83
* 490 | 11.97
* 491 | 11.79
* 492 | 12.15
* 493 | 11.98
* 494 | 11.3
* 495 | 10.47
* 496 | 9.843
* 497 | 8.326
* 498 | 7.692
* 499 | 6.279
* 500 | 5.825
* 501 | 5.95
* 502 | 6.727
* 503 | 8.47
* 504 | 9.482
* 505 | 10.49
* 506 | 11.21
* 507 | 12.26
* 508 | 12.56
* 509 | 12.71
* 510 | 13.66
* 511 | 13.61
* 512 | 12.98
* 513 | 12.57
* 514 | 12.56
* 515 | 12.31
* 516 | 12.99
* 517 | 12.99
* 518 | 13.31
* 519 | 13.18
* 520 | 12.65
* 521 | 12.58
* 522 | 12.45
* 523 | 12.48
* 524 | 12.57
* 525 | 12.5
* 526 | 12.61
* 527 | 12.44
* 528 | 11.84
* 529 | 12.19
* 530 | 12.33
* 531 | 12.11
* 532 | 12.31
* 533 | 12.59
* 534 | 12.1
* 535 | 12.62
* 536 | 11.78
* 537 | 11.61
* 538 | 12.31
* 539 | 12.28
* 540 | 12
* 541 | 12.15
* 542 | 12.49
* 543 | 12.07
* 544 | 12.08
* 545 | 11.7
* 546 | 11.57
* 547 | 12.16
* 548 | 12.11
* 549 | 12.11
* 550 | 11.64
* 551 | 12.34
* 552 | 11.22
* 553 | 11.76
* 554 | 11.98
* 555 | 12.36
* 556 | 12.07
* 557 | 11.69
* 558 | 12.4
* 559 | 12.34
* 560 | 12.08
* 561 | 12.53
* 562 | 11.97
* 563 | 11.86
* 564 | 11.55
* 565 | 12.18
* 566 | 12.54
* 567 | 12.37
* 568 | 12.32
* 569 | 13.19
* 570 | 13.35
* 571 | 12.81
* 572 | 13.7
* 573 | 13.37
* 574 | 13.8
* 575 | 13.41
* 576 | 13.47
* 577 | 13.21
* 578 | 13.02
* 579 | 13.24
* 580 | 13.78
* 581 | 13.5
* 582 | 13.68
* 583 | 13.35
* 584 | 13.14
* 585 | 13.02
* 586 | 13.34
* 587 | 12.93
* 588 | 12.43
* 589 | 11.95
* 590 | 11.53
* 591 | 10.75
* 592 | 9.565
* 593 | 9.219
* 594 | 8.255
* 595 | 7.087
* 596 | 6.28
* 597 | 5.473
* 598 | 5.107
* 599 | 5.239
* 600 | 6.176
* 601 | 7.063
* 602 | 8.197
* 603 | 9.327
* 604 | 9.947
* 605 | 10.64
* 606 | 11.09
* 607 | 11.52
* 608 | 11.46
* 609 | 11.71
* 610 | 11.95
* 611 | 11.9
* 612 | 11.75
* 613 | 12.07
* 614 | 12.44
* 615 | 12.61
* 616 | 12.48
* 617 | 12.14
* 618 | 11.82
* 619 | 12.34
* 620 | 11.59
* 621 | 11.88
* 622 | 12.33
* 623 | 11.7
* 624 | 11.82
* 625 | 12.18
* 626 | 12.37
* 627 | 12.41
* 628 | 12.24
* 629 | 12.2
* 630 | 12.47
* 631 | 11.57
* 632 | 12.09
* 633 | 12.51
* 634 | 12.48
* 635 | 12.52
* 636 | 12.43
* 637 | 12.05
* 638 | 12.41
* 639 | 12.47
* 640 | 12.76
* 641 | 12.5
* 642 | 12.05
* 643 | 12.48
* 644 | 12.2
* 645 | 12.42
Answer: 1.26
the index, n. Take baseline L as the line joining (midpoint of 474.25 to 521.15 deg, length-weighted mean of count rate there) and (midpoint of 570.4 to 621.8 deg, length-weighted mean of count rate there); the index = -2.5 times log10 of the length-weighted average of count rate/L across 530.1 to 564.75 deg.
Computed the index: -0.08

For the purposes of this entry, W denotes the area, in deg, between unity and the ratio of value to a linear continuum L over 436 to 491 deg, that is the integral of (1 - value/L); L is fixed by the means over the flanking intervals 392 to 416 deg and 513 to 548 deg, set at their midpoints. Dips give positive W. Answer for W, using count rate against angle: -2.3 deg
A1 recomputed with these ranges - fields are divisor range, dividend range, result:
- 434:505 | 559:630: 1.09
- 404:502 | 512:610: 1.15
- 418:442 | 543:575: 1.29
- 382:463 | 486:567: 1.21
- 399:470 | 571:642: 1.16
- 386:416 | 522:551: 1.35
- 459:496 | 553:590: 1.11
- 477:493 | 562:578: 1.11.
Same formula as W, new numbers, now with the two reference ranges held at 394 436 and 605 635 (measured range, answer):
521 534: -1.96 deg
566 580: -2.21 deg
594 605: 4.25 deg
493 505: 2.18 deg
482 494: -1.80 deg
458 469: -1.76 deg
